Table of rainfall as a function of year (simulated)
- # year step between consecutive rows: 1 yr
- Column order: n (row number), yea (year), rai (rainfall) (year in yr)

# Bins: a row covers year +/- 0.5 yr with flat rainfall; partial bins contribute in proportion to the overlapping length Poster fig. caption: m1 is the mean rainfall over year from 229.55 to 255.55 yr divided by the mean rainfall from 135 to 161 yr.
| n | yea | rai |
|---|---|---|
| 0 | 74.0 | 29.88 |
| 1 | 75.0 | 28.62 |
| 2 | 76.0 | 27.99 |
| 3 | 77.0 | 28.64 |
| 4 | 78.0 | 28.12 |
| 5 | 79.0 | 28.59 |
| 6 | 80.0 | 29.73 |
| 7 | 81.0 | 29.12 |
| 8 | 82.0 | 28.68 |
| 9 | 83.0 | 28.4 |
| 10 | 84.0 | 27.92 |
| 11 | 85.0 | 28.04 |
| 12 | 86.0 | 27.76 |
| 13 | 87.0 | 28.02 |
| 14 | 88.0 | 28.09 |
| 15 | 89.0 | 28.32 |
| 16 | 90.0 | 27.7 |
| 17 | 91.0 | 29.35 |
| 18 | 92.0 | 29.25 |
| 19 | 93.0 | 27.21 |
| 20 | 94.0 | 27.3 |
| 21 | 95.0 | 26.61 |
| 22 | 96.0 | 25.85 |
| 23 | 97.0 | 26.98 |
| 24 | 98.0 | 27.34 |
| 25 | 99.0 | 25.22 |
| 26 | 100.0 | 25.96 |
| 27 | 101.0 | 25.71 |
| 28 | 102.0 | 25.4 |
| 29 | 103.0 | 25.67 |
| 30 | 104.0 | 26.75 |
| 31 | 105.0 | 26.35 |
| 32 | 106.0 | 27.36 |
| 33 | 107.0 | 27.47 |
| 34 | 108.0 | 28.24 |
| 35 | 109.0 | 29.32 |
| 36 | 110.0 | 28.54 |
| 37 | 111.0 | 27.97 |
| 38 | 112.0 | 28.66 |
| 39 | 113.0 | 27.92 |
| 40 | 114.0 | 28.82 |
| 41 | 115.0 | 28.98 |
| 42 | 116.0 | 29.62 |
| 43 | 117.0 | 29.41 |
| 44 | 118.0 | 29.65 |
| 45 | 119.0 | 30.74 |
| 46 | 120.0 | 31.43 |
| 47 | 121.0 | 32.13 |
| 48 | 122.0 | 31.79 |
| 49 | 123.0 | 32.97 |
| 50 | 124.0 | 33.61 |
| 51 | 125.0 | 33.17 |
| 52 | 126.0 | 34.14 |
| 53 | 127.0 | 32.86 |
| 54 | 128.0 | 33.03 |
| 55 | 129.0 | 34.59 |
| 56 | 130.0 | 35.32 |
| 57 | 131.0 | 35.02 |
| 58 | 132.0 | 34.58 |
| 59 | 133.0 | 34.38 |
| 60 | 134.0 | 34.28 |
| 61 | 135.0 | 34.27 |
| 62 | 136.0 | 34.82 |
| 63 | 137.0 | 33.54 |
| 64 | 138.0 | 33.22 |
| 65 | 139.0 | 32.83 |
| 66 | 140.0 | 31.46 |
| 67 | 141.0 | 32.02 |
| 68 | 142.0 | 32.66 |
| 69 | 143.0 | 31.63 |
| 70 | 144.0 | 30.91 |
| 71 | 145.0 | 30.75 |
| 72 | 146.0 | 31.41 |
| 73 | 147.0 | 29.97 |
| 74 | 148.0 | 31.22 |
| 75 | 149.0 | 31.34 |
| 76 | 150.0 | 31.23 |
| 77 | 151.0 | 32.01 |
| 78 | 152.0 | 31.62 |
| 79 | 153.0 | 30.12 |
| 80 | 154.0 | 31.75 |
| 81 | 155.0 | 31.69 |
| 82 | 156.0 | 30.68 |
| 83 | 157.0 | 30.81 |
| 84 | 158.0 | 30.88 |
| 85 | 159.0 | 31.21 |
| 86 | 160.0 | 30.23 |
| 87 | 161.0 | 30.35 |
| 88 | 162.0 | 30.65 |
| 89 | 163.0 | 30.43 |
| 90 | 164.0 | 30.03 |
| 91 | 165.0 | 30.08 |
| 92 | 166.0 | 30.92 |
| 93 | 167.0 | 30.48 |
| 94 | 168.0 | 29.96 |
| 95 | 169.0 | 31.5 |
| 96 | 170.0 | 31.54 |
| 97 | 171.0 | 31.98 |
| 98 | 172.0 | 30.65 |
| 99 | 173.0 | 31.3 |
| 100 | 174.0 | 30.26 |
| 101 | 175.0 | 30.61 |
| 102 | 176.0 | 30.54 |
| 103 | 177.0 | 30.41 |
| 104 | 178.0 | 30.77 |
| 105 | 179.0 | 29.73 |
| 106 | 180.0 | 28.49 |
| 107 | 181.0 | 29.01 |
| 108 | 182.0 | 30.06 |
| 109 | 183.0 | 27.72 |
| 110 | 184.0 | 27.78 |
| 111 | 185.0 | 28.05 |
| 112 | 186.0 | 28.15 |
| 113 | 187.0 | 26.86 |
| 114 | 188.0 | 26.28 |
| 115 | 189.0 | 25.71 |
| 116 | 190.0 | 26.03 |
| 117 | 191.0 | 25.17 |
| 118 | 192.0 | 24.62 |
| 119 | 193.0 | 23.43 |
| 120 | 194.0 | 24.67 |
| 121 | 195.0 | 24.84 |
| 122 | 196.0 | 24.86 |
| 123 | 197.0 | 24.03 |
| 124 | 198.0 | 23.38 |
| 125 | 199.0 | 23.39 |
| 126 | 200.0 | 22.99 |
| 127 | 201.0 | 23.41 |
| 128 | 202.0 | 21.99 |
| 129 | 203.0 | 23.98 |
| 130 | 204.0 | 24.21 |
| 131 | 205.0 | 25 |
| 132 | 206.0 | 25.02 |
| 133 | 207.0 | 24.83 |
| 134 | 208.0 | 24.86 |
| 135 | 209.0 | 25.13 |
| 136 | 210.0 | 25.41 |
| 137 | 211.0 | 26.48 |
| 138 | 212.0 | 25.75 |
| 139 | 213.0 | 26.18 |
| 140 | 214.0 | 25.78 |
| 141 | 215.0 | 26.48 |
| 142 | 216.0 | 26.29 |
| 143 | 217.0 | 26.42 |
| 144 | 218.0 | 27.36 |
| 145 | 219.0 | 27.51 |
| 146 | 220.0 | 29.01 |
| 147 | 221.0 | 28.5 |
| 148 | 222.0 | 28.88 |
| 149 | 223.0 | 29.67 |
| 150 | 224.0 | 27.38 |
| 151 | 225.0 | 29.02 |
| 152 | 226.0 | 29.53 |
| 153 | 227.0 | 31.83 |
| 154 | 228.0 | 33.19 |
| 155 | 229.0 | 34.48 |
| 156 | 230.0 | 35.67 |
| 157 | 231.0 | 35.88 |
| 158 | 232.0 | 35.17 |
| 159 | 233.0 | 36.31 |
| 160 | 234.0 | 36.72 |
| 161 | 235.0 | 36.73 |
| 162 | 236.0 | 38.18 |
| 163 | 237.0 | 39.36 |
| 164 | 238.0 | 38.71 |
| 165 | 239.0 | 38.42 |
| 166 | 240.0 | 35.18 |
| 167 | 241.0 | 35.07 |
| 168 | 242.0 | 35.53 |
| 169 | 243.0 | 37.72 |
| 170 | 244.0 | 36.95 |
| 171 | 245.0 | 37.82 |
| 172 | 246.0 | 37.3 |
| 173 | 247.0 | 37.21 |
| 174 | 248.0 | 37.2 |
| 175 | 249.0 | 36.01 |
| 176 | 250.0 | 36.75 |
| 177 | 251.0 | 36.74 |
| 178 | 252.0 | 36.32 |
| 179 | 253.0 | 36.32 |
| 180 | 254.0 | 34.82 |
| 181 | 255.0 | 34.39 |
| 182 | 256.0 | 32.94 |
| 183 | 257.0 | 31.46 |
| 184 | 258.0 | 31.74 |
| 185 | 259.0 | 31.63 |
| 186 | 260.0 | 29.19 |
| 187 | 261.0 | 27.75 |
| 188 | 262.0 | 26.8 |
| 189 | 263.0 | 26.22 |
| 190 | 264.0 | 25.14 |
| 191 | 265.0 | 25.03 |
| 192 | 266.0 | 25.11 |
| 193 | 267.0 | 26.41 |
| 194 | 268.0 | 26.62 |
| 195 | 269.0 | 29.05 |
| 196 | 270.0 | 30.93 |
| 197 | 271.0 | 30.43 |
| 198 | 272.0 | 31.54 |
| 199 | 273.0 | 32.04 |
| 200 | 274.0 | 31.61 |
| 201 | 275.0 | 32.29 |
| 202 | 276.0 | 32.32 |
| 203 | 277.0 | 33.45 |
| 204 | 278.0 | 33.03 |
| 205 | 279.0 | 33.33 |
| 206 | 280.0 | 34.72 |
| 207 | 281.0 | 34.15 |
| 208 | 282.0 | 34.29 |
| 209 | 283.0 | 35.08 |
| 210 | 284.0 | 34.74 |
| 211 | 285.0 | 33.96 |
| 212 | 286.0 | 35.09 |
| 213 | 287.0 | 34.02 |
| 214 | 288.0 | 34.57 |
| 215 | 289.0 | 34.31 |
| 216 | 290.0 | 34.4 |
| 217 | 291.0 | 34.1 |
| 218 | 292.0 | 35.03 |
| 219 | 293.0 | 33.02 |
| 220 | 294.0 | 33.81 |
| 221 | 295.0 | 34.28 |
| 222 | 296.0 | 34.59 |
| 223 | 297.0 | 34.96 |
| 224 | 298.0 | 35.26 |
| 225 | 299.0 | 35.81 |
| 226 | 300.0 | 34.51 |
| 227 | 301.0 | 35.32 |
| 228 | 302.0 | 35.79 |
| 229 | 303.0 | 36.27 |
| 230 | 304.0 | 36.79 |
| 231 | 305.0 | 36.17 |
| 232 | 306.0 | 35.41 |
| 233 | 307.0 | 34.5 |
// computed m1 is 1.16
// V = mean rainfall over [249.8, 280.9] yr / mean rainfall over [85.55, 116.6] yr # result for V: 1.13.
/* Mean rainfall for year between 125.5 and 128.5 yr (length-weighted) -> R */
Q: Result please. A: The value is 33.3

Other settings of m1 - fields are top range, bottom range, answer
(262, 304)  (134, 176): 1.04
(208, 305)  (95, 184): 1.07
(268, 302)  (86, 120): 1.21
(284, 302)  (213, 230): 1.19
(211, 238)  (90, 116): 1.13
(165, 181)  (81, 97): 1.09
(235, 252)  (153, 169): 1.21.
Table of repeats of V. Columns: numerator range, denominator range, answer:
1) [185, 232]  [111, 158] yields 0.84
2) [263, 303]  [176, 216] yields 1.26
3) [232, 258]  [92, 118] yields 1.32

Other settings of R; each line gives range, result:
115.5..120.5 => 30.2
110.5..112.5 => 28.3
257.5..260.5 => 30.9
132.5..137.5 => 34.3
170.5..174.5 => 31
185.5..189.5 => 26.8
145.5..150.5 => 31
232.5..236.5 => 37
